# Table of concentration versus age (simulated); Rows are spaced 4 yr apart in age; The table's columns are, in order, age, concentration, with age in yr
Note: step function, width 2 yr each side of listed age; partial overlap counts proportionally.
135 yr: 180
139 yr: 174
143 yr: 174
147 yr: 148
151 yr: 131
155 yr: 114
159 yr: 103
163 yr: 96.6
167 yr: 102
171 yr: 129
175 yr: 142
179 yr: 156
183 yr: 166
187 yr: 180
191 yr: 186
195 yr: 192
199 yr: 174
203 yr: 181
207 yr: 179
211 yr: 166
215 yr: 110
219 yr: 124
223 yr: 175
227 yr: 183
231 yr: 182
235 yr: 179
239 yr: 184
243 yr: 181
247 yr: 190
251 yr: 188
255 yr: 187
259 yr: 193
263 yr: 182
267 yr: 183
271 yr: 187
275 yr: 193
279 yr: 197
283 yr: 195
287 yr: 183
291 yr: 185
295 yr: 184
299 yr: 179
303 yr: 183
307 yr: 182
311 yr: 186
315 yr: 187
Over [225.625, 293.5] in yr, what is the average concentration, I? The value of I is 187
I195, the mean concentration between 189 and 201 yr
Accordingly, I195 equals 184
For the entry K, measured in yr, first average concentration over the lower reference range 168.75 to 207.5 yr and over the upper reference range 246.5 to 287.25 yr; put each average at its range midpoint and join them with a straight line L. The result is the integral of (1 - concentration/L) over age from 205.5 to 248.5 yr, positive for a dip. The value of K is 2.5 yr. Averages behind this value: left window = 168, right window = 189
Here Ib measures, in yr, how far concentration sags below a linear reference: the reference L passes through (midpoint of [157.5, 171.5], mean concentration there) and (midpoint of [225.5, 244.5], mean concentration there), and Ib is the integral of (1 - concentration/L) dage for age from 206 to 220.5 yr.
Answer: 1.31 yr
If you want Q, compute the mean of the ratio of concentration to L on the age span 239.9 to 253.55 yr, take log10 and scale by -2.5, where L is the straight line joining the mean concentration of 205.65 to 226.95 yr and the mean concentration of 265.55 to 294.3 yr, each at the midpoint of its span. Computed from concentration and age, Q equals -0.10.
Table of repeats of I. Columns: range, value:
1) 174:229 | 166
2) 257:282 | 189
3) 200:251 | 170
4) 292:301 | 182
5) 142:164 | 127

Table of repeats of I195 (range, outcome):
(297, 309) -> 181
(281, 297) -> 187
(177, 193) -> 172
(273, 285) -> 195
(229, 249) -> 183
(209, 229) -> 152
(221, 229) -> 179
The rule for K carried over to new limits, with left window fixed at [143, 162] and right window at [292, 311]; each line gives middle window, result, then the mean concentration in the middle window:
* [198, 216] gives -2.0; 164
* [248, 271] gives -2.7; 187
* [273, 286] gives -1.5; 194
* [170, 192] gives -3.4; 160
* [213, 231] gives 0.2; 152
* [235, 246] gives -1.5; 183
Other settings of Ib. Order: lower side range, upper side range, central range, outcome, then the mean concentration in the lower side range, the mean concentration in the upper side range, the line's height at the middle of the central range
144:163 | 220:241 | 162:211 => -3.5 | 124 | 178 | 147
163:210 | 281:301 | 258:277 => -0.8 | 160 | 185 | 179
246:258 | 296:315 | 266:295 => -0.5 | 189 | 183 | 186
